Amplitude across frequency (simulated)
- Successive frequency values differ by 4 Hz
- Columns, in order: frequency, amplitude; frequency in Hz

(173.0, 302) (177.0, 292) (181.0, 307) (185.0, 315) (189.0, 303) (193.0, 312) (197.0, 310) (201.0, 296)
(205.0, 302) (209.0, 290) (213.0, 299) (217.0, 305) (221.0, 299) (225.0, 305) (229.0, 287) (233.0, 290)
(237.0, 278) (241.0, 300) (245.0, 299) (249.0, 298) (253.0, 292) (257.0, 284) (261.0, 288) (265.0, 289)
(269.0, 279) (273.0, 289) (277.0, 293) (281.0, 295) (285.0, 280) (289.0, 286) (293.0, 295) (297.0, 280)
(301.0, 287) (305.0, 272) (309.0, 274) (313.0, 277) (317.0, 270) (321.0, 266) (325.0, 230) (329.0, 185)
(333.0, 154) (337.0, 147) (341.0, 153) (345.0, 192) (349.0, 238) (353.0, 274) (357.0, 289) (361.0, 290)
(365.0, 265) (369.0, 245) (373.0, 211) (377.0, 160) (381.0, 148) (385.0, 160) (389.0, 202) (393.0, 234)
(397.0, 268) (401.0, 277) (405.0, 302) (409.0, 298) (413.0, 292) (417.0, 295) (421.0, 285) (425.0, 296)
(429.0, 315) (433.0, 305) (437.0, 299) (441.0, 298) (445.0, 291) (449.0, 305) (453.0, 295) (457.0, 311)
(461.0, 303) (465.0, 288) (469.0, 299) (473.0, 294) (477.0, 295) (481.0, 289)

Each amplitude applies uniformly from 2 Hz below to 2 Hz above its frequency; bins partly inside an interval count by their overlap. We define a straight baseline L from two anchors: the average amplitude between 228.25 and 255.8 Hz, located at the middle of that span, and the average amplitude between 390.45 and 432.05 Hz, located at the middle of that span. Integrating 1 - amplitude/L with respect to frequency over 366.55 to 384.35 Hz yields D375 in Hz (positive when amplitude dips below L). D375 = 6.0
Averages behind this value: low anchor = 292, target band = 191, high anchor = 286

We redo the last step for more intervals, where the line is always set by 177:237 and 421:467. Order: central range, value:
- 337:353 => 5.4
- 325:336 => 4.5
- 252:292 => 1.7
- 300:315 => 1.2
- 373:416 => 9.4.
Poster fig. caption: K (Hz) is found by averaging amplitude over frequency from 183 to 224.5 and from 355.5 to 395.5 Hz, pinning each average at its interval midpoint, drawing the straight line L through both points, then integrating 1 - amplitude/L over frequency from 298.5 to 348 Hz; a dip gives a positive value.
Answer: 4.1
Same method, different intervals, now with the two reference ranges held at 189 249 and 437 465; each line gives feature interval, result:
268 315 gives 2.3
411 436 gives 0.1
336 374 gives 8.4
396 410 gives 0.6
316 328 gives 2.0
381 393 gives 4.6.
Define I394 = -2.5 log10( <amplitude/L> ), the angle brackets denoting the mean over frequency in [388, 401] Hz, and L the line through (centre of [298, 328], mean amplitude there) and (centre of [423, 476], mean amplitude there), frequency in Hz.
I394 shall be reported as 0.17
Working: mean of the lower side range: 266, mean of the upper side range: 300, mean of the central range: 244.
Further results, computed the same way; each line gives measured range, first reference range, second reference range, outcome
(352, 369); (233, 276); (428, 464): 0.078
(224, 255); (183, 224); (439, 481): 0.033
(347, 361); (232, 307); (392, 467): 0.080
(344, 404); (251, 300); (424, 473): 0.260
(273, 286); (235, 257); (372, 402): -0.070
